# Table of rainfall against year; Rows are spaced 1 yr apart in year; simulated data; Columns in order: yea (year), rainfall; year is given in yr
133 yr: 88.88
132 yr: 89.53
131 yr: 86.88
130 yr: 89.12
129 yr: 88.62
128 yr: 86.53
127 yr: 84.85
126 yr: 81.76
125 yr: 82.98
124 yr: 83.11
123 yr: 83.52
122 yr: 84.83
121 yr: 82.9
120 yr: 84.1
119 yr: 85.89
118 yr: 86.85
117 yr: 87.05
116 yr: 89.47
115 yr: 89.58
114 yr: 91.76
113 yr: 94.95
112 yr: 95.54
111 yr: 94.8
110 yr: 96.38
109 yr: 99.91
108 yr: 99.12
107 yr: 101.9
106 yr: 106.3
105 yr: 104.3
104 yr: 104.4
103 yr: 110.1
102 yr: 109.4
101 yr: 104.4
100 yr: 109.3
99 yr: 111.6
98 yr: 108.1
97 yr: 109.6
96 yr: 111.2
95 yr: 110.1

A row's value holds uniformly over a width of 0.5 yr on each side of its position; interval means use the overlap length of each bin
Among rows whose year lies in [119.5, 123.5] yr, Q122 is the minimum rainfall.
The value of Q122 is 82.9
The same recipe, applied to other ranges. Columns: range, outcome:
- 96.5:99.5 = 108.1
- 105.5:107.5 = 101.9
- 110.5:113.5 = 94.8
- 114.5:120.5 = 84.1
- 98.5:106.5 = 104.3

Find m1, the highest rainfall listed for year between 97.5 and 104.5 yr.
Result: 111.6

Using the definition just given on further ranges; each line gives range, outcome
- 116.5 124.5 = 87.05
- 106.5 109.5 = 101.9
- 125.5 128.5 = 86.53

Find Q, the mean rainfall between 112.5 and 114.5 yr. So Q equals 93.4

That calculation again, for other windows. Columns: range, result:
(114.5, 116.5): 89.5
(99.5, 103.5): 108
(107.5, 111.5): 97.6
